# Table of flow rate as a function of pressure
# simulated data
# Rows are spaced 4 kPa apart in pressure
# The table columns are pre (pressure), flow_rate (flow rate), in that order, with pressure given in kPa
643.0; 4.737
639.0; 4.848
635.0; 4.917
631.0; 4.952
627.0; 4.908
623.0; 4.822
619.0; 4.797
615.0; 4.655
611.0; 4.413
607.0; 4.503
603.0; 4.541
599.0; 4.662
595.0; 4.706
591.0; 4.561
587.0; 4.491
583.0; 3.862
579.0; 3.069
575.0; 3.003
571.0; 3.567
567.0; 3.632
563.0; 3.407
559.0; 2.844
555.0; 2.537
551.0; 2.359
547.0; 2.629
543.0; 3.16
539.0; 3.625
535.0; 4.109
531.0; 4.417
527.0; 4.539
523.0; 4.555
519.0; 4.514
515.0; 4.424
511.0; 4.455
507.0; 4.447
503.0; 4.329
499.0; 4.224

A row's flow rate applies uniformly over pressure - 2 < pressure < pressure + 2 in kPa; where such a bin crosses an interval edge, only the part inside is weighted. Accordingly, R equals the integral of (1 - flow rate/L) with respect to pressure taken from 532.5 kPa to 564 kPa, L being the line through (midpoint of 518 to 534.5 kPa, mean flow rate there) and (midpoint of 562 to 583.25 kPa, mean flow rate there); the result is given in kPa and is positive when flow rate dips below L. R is 6.9 kPa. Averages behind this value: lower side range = 4.47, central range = 3.09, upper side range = 3.39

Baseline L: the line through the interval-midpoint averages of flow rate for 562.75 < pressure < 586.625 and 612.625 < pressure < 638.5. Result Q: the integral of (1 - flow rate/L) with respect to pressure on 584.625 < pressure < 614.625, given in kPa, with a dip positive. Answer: -3.0 kPa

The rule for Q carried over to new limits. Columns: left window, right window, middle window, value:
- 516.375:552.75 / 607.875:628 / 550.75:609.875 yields 7.5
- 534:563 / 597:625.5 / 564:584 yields 1.5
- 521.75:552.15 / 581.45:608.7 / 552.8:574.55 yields 4.7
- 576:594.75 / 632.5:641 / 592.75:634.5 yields -2.0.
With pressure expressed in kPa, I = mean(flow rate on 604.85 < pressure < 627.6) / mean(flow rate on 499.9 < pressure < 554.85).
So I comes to 1.19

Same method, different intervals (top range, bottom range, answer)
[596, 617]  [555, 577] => 1.42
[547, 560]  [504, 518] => 0.58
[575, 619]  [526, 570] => 1.28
